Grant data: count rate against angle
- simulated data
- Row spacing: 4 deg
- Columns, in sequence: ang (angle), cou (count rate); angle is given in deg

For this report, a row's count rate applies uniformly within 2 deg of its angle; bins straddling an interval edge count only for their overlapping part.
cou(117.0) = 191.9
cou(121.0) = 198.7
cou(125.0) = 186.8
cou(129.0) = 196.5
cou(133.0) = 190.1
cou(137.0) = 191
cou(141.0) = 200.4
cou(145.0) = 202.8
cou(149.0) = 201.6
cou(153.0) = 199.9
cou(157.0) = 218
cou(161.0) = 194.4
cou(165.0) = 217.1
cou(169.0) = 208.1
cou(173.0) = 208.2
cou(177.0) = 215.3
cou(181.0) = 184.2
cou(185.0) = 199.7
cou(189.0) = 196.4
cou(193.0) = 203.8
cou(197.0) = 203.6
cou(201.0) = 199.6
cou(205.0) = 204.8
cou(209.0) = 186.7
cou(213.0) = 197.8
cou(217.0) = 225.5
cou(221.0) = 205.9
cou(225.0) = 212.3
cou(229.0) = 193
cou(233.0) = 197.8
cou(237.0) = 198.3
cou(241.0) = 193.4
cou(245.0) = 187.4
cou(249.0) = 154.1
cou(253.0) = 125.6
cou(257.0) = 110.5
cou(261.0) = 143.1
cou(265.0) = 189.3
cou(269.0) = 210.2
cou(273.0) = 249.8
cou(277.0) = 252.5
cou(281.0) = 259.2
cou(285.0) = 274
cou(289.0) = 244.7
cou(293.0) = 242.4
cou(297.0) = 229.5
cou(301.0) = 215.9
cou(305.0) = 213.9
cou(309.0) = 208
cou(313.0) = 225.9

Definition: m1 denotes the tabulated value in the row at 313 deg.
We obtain 225.9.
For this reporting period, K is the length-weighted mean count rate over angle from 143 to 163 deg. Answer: 203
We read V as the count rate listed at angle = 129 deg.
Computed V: 196.5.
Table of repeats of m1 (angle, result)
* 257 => 110.5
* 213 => 197.8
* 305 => 213.9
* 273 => 249.8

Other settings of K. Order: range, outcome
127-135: 193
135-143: 196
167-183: 204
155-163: 206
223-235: 201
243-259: 144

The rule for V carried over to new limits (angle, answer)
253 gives 125.6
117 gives 191.9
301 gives 215.9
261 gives 143.1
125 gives 186.8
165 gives 217.1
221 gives 205.9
